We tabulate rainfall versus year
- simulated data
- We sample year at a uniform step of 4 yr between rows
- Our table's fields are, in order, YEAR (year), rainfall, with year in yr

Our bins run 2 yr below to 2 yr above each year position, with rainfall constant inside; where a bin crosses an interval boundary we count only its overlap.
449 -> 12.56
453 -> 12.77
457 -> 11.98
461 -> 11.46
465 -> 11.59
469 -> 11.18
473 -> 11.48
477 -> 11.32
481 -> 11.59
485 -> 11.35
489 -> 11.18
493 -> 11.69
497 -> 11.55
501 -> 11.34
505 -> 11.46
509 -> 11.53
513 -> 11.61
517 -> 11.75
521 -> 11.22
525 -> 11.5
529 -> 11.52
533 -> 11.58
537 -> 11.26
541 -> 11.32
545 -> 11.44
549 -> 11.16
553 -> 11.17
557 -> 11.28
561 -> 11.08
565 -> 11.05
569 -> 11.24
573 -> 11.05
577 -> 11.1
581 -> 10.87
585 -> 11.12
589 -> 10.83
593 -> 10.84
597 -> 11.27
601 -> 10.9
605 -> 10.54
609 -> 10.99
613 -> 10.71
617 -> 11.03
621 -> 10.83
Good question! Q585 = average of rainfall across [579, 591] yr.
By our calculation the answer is 10.9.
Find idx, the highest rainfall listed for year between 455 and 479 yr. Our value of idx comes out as 11.98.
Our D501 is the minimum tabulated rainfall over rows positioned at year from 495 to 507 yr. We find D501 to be 11.34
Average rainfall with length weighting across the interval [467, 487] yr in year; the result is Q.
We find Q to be 11.4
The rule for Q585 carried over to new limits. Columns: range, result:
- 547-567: 11.1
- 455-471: 11.6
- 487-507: 11.4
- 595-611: 10.9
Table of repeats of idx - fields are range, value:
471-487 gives 11.59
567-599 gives 11.27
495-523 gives 11.75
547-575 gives 11.28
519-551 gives 11.58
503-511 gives 11.53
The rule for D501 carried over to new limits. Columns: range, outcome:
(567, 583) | 10.87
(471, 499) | 11.18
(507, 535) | 11.22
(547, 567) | 11.05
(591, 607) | 10.54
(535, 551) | 11.16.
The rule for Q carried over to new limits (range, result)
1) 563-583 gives 11.1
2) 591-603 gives 11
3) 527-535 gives 11.6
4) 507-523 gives 11.5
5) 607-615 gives 10.9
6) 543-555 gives 11.3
